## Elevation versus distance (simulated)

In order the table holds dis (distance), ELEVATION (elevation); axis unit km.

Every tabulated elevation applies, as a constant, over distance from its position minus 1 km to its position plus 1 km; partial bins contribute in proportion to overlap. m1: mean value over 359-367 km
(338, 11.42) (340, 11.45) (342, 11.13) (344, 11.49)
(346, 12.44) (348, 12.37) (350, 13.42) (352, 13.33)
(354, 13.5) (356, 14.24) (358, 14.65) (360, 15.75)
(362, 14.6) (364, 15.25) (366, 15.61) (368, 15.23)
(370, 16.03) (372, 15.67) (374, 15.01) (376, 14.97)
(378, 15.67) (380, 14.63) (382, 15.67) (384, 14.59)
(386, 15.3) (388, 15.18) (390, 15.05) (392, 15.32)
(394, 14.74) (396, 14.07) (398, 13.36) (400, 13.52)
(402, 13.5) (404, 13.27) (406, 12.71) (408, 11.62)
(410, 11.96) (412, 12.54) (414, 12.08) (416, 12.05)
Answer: 15.3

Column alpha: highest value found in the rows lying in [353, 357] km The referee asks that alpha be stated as 14.24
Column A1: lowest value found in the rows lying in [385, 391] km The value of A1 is 15.05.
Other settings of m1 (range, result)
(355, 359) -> 14.4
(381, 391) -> 15.2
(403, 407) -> 13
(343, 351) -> 12.4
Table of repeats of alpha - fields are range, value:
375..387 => 15.67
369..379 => 16.03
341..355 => 13.5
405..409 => 12.71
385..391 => 15.3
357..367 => 15.75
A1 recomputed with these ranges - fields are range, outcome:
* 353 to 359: 13.5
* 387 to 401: 13.36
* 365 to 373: 15.23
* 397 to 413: 11.62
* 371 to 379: 14.97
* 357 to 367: 14.6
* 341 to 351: 11.13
